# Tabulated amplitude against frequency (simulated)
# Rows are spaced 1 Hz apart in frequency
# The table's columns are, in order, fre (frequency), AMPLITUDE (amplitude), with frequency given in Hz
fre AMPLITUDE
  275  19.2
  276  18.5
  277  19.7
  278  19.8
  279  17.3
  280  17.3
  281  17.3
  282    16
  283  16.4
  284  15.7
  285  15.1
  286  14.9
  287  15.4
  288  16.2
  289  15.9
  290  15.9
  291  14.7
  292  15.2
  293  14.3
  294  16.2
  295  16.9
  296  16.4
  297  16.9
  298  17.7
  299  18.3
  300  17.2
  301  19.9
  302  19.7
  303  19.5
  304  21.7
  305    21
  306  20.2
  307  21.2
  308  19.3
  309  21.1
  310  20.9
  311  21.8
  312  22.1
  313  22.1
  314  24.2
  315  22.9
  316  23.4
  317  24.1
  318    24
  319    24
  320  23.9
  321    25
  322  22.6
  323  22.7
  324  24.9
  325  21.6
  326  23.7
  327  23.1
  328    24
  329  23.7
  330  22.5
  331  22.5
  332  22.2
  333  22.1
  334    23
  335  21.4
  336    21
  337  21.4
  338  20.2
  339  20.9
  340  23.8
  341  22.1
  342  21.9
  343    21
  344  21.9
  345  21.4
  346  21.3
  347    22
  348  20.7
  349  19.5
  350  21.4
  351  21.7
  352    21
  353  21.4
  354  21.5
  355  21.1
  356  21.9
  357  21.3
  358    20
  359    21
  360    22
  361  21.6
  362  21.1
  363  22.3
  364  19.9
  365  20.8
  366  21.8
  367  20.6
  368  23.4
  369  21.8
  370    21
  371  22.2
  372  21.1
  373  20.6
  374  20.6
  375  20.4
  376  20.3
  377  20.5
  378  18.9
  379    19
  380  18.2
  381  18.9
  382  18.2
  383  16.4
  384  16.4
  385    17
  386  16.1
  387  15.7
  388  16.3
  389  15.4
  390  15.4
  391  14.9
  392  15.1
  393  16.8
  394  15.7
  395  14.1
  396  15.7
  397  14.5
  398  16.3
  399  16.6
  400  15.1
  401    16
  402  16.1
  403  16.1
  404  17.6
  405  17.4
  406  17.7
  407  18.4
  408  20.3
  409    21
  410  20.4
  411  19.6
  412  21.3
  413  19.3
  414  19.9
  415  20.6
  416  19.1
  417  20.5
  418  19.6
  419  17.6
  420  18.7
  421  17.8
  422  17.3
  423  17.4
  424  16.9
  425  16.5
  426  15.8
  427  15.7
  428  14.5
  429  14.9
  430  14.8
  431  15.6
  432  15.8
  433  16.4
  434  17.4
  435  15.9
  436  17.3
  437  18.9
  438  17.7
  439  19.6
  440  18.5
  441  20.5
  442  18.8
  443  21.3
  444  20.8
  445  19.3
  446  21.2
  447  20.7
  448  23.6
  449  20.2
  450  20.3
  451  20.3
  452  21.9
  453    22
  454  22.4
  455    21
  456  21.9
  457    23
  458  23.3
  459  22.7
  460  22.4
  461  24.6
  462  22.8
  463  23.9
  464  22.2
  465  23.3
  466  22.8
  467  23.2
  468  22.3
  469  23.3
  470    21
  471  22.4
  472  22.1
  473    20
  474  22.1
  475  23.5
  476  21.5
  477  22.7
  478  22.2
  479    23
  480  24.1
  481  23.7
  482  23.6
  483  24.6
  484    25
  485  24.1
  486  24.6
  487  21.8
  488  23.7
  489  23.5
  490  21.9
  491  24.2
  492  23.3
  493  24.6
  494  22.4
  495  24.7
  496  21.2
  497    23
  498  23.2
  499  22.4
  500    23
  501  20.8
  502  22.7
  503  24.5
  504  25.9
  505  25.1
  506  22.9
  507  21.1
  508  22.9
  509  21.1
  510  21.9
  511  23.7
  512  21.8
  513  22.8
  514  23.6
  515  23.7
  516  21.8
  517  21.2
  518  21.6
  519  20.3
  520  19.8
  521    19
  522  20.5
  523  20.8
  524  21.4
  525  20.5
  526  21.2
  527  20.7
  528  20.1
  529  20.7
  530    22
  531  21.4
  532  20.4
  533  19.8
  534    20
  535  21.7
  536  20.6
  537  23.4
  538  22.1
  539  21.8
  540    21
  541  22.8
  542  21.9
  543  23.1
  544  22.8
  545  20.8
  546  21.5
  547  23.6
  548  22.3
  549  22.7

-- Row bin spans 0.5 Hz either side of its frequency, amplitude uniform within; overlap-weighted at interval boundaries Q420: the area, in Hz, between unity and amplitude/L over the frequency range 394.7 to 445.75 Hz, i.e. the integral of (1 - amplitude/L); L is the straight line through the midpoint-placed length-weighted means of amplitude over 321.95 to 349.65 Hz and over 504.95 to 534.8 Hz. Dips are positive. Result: 9.39 Hz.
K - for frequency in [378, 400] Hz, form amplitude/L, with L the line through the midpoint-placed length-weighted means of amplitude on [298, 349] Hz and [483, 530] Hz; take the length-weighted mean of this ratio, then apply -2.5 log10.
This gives 0.33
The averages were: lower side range 21.9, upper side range 22.4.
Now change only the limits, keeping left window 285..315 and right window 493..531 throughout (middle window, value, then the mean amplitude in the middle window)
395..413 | 0.154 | 17.6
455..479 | -0.061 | 22.6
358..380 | -0.066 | 20.9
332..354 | -0.120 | 21.5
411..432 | 0.163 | 17.7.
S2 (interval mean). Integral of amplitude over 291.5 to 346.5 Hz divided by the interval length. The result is 21.2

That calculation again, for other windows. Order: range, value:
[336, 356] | 21.4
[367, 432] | 17.9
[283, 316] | 18.5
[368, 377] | 21.1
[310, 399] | 20.6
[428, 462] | 19.8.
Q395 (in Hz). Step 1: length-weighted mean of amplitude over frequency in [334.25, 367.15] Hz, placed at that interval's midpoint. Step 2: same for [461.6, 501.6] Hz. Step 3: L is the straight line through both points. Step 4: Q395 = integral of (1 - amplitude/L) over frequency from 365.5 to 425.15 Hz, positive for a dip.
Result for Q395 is 9.9 Hz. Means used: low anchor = 21.3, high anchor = 22.9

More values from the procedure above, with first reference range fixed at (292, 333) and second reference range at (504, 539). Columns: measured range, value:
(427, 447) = 3.3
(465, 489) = -1.6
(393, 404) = 2.9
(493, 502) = -0.5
